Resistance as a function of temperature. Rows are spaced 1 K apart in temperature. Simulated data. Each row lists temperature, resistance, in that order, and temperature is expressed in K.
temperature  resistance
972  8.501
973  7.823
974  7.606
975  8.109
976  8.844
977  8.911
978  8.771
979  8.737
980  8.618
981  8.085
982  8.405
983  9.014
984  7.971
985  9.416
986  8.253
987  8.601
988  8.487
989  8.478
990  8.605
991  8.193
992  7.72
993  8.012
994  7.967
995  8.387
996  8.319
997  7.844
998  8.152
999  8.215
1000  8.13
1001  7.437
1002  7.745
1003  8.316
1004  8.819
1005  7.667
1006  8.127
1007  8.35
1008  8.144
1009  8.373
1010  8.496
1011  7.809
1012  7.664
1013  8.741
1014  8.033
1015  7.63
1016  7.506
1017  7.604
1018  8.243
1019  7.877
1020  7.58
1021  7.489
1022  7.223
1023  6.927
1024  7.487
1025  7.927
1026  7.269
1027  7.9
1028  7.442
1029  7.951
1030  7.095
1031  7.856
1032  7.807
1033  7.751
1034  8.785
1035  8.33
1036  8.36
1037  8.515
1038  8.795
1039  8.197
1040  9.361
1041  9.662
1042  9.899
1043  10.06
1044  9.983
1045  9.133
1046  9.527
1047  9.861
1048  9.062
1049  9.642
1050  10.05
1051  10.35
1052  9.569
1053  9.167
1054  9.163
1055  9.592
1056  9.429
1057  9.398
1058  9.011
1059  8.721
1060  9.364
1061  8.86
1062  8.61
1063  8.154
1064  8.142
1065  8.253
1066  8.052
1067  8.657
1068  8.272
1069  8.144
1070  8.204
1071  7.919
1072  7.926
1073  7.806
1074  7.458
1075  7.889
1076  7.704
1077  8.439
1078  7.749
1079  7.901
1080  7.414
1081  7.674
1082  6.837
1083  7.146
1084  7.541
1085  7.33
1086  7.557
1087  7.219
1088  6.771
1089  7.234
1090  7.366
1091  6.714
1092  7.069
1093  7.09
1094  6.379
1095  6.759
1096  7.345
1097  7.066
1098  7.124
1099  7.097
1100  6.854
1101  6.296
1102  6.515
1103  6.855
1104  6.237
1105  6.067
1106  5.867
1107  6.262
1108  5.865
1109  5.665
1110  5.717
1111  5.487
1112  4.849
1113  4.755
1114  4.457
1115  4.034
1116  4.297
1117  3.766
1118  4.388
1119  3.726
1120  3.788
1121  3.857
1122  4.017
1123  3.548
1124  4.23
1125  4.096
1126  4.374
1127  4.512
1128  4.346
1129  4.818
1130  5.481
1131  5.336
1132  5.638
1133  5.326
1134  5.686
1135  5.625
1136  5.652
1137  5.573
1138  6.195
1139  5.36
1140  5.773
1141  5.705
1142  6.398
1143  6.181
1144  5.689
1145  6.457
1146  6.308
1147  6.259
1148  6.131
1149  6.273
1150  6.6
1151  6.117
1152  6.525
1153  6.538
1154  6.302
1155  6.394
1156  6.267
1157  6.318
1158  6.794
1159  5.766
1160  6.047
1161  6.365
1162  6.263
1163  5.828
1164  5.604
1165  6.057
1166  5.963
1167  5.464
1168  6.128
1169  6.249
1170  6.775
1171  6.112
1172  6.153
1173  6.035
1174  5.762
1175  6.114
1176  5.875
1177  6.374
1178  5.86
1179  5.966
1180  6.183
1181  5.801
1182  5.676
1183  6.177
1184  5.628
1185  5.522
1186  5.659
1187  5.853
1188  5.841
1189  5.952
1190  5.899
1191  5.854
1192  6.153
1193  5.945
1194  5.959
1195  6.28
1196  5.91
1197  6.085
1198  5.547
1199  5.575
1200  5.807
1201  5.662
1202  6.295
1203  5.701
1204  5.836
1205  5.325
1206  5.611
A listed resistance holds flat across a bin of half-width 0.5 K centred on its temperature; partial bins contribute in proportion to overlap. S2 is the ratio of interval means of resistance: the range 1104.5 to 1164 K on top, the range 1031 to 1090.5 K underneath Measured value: 0.64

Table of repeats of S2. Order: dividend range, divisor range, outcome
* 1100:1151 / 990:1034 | 0.68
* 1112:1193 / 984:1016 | 0.69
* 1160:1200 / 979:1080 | 0.71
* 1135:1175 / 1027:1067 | 0.69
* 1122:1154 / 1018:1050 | 0.66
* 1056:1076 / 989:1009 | 1.03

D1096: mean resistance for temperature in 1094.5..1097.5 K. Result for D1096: 7.06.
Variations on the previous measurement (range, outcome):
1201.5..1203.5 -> 6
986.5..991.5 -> 8.47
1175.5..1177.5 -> 6.12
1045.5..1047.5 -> 9.69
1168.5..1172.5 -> 6.32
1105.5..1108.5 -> 6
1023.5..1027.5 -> 7.65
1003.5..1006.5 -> 8.2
